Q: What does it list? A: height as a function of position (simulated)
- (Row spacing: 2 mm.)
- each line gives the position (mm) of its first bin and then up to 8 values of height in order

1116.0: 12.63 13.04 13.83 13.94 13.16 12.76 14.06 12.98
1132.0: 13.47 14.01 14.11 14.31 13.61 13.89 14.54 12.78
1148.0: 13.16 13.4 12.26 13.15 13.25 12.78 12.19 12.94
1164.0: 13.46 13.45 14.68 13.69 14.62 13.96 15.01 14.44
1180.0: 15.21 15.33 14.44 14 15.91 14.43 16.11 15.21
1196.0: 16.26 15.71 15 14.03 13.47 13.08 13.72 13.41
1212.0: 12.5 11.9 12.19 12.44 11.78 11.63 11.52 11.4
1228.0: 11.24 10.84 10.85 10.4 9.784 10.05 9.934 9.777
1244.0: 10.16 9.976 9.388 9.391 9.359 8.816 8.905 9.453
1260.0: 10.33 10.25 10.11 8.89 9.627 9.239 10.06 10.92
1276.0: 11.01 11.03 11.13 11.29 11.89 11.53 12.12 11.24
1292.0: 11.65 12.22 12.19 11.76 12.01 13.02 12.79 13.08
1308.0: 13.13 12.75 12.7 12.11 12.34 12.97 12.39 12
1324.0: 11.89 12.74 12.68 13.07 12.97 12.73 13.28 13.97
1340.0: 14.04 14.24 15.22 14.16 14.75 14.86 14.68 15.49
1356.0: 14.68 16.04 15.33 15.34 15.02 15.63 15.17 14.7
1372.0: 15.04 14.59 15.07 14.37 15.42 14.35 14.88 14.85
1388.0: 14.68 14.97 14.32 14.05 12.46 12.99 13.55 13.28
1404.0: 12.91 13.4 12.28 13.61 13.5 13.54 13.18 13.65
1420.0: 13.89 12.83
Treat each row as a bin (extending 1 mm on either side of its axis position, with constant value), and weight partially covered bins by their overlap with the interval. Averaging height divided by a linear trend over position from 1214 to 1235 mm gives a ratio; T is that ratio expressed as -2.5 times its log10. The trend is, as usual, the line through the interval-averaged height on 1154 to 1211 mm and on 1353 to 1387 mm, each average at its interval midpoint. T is 0.25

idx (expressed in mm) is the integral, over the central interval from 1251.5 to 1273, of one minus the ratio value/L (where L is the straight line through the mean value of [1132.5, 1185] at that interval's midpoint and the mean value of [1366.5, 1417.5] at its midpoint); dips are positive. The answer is 6.7 mm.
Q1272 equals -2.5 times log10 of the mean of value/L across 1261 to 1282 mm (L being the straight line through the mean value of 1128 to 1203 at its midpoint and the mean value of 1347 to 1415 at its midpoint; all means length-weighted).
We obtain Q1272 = 0.35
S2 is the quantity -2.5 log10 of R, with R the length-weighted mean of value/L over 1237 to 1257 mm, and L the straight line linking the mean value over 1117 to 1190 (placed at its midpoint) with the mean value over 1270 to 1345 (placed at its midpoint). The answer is 0.32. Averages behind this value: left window 13.8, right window 12.3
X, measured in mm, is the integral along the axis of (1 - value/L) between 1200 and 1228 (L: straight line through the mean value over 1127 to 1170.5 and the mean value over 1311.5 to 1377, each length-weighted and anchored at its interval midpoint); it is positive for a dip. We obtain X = 2.2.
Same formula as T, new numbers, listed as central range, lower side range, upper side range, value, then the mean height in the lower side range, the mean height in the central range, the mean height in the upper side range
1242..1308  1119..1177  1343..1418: 0.28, 13.6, 10.8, 14.4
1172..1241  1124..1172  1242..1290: -0.11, 13.5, 13.2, 10.2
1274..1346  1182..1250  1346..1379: 0.13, 12.5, 12.5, 15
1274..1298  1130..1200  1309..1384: 0.21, 14.1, 11.6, 14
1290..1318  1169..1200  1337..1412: 0.18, 15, 12.4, 14.4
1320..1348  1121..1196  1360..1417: 0.06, 13.9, 13.3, 14.2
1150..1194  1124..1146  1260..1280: -0.11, 13.7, 14.1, 10.2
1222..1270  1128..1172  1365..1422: 0.34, 13.5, 10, 14.1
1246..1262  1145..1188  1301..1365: 0.40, 13.8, 9.47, 13.6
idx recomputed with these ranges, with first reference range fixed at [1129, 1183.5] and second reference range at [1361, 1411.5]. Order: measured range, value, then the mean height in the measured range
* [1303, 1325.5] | 2.5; 12.6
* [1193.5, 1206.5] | -0.8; 14.7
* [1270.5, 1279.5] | 2.1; 10.7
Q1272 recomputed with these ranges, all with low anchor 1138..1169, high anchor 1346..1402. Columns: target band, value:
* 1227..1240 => 0.30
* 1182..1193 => -0.11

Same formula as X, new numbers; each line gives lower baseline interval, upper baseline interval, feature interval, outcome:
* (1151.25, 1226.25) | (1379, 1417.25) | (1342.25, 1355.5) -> -1.00 mm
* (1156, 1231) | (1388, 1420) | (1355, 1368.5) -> -1.80 mm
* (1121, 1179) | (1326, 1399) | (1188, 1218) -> -0.62 mm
